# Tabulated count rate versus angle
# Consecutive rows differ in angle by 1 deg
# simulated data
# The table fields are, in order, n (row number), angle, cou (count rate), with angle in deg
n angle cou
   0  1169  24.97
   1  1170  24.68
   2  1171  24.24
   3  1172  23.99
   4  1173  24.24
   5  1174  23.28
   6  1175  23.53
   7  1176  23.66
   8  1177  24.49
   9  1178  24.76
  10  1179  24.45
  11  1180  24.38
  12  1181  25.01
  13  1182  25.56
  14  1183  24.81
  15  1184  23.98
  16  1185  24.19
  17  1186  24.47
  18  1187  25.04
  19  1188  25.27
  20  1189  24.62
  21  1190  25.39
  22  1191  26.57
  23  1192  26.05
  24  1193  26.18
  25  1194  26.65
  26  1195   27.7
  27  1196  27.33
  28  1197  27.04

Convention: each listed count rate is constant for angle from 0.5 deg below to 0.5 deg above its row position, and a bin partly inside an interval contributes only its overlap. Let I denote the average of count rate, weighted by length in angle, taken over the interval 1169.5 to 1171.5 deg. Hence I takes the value 24.5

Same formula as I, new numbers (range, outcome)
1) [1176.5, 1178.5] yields 24.6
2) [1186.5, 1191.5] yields 25.4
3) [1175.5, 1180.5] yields 24.3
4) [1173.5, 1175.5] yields 23.4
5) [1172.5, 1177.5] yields 23.8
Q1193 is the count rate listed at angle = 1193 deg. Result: 26.18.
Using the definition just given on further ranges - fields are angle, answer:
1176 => 23.66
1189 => 24.62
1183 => 24.81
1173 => 24.24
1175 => 23.53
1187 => 25.04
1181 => 25.01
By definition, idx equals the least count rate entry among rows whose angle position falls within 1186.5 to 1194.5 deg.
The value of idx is 24.62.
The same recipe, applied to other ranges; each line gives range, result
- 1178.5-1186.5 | 23.98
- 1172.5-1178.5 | 23.28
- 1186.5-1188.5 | 25.04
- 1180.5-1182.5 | 25.01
